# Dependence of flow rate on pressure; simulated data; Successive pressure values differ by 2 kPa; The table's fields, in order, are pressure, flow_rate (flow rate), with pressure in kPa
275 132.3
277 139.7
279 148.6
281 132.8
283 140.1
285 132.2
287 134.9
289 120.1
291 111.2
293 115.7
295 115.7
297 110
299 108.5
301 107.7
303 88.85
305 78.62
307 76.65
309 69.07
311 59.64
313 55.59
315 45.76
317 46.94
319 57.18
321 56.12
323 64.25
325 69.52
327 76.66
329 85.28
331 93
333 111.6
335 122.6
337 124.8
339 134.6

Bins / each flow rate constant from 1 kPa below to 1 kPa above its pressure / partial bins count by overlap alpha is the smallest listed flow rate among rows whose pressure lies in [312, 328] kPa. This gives 45.76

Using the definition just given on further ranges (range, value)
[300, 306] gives 78.62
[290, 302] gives 107.7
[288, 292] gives 111.2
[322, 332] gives 64.25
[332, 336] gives 111.6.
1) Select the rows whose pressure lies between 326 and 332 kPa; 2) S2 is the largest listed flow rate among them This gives 93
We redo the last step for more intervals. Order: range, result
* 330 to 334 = 111.6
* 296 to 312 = 110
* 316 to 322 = 57.18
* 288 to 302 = 120.1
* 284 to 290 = 134.9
